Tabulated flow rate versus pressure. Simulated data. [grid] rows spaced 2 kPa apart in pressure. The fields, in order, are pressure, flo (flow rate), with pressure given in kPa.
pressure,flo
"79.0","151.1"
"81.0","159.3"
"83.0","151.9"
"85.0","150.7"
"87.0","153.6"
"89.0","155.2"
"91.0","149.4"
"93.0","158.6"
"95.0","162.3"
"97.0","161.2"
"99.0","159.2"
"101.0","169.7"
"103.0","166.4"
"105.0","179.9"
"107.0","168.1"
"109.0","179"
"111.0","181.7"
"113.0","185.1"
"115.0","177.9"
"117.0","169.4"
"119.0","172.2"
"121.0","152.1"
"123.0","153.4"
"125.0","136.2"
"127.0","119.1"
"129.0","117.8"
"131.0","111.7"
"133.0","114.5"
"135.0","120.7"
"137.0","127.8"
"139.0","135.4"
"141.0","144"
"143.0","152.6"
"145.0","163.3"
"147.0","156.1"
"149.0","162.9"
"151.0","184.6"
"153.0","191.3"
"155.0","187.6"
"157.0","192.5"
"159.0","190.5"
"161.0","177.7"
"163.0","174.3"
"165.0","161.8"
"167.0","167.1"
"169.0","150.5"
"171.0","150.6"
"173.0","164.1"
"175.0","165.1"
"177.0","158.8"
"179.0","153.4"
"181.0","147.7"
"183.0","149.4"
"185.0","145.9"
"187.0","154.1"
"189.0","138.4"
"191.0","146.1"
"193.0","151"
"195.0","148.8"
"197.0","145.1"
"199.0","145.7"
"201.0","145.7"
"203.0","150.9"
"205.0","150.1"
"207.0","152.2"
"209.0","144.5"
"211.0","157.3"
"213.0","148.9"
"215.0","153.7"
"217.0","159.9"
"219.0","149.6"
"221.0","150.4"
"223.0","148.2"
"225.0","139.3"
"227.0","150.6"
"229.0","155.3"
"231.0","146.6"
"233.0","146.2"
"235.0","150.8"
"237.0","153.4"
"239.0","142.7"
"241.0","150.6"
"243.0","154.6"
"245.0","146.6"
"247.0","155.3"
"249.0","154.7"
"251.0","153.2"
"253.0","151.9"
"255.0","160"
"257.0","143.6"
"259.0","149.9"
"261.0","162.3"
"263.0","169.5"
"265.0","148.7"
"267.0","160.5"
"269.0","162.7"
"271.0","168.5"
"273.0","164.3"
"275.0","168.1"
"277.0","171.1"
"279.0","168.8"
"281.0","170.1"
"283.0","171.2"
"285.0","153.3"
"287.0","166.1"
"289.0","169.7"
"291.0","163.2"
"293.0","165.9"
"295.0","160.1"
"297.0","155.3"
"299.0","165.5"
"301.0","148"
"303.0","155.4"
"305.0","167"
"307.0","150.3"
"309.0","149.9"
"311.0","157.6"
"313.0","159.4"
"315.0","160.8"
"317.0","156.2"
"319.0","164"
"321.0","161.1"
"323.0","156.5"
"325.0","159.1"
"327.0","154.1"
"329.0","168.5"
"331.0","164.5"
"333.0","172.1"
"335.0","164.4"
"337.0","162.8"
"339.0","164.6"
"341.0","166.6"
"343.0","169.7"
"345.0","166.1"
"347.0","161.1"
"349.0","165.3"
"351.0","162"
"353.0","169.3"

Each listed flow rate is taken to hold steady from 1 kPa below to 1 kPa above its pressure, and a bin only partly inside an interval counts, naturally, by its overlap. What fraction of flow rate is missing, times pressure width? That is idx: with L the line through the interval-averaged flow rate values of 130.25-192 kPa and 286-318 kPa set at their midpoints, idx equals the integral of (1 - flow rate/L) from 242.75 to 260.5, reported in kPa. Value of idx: 0.66 kPa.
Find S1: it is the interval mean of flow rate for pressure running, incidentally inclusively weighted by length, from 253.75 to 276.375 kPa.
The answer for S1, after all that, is 160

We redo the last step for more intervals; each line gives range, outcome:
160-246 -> 152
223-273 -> 153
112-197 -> 155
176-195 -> 149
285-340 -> 161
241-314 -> 159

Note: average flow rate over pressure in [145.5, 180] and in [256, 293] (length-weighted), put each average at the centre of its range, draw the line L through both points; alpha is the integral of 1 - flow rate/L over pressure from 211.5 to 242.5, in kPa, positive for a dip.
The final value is 3.0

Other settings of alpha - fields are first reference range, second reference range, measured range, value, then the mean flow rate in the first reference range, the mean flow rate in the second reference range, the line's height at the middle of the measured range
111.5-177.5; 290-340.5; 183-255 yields 4.0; 157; 160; 159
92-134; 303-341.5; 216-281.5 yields 1.7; 157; 161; 159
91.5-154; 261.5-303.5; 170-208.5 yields 2.0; 156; 163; 159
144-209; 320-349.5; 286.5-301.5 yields 0.1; 160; 164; 163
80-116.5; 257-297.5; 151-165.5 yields -1.7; 165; 163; 164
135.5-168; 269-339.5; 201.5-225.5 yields 2.0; 166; 162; 165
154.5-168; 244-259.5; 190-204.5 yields 1.7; 178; 152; 168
